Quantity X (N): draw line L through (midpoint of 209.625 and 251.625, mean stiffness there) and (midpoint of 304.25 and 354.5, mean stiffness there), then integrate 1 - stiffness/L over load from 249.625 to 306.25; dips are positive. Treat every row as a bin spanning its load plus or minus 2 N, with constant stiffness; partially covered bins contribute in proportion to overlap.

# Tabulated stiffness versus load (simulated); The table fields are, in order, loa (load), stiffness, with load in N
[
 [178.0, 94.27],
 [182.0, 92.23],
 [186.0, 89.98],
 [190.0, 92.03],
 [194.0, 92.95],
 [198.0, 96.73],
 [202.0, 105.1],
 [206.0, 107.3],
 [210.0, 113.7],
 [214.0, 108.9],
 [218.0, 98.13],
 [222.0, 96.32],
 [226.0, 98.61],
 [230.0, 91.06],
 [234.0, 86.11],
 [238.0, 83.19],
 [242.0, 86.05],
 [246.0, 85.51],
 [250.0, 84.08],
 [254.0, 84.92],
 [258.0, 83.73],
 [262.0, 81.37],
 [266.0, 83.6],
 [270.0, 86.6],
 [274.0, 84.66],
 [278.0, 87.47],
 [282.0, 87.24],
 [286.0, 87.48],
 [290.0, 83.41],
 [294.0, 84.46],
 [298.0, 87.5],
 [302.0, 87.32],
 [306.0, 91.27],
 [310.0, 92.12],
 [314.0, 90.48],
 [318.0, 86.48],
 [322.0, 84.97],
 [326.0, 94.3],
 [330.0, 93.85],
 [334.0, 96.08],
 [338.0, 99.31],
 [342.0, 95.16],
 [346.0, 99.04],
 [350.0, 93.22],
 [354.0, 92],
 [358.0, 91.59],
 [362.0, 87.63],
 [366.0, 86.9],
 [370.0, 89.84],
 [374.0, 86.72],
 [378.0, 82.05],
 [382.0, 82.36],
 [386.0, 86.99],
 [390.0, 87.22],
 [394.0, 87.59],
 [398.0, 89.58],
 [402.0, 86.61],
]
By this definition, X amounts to 4.6 N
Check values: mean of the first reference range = 93.1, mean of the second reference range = 93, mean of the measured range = 85.5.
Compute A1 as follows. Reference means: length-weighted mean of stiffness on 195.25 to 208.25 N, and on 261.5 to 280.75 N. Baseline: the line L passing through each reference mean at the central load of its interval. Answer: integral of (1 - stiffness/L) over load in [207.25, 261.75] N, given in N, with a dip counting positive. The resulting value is 1.4 N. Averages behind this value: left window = 103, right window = 85.1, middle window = 92.2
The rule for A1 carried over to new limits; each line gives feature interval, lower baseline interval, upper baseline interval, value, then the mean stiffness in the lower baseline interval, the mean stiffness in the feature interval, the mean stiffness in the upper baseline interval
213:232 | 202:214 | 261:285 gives 1.1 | 109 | 98.1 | 85.4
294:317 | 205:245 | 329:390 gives 0.9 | 96.4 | 89.1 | 90.7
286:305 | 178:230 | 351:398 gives 1.4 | 98.8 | 86.2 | 87.6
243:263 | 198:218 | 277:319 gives 2.7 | 106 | 84.2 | 87.8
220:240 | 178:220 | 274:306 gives 0.9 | 99.4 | 91.1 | 86.6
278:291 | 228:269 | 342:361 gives 0.2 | 85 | 86.5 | 93.8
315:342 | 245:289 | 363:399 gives -2.1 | 85.1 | 92.6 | 86.5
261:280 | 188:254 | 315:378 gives 1.8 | 95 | 84.9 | 91.5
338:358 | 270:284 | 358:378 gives -1.7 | 86.5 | 95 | 87.6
